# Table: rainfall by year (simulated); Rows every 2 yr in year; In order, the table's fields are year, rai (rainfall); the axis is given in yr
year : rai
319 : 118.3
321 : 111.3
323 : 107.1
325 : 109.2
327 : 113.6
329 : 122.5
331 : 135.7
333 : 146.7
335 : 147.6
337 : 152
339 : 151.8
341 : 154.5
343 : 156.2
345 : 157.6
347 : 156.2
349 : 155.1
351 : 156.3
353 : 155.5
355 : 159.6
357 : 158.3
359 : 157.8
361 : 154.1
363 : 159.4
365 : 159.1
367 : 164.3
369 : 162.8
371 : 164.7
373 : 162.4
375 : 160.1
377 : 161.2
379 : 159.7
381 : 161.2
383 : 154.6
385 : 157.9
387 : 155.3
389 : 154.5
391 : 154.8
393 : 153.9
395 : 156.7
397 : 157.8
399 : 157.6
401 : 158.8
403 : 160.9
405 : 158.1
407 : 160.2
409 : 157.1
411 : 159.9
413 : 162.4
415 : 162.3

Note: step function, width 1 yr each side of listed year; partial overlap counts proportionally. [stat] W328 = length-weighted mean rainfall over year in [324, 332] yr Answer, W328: 120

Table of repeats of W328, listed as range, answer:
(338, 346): 155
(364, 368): 162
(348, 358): 157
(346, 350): 156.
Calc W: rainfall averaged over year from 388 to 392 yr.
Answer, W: 155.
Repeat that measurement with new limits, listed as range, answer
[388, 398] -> 156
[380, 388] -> 157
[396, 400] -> 158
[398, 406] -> 159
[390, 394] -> 154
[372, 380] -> 161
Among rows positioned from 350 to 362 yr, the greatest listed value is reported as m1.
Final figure 159.6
